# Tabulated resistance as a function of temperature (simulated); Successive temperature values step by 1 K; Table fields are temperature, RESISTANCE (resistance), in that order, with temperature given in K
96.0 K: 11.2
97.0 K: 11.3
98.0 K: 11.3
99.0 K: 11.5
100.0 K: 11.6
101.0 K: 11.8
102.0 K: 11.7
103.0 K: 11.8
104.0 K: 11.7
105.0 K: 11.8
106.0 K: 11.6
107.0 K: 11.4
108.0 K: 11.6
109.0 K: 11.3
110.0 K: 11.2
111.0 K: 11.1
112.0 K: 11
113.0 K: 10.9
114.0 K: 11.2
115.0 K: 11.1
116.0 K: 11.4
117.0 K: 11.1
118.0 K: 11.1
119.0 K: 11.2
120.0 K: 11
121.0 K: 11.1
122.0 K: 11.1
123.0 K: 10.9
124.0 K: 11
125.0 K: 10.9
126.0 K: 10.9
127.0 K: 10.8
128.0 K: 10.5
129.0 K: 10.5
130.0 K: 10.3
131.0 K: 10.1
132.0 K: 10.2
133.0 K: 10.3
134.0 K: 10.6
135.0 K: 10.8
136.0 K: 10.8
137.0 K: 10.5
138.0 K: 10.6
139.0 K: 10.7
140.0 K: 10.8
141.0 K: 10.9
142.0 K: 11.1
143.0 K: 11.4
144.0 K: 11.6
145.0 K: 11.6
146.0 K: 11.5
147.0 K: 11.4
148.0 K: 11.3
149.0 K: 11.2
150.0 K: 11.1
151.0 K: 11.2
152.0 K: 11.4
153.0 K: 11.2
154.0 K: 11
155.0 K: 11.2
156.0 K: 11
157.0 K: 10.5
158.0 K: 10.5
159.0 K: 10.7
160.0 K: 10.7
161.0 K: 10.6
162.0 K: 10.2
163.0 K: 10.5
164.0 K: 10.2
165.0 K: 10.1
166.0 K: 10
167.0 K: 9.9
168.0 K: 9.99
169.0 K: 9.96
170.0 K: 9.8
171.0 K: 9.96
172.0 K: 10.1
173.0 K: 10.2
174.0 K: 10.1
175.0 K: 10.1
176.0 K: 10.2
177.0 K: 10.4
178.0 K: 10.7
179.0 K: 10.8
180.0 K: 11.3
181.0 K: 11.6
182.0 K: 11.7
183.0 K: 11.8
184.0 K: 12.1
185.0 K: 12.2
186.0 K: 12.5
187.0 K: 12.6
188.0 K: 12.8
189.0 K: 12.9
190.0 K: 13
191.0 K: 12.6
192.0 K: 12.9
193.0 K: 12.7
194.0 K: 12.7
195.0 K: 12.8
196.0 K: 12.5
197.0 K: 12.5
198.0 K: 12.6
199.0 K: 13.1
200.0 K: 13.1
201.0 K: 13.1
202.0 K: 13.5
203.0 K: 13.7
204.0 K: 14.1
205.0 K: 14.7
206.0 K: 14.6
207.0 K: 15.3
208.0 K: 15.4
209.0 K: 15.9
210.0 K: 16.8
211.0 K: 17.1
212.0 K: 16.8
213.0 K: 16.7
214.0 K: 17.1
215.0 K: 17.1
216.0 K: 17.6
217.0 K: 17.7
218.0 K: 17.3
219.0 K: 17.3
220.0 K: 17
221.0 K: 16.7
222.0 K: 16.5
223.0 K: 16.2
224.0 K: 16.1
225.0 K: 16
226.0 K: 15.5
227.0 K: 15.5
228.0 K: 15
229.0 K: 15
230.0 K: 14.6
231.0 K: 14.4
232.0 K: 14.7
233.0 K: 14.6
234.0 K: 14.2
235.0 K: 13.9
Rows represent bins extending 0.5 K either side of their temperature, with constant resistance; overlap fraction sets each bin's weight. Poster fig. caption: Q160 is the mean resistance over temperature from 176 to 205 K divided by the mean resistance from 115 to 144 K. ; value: 1.15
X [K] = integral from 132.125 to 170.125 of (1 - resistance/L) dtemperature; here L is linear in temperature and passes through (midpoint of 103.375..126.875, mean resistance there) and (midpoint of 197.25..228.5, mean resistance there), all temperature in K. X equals 6.0 K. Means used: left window 11.2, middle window 10.8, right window 15.6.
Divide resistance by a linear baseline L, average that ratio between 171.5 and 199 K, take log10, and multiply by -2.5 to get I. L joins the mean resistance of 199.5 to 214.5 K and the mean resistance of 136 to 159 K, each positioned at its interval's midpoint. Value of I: 0.16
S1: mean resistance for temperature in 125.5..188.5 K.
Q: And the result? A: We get 10.8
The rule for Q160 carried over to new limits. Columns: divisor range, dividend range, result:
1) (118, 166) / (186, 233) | 1.37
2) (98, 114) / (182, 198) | 1.10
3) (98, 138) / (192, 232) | 1.37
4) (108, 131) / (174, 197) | 1.09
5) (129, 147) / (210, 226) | 1.56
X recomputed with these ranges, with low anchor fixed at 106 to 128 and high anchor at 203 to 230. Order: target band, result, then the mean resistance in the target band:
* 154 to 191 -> 7.9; 10.9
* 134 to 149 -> 1.6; 11.1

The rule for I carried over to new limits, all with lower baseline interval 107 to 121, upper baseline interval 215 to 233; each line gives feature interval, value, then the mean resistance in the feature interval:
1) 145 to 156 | 0.14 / 11.3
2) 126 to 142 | 0.14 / 10.6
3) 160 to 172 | 0.31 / 10.1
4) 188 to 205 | 0.14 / 13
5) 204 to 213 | -0.03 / 15.8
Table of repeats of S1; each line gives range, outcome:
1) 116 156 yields 11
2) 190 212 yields 13.9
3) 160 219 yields 12.8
